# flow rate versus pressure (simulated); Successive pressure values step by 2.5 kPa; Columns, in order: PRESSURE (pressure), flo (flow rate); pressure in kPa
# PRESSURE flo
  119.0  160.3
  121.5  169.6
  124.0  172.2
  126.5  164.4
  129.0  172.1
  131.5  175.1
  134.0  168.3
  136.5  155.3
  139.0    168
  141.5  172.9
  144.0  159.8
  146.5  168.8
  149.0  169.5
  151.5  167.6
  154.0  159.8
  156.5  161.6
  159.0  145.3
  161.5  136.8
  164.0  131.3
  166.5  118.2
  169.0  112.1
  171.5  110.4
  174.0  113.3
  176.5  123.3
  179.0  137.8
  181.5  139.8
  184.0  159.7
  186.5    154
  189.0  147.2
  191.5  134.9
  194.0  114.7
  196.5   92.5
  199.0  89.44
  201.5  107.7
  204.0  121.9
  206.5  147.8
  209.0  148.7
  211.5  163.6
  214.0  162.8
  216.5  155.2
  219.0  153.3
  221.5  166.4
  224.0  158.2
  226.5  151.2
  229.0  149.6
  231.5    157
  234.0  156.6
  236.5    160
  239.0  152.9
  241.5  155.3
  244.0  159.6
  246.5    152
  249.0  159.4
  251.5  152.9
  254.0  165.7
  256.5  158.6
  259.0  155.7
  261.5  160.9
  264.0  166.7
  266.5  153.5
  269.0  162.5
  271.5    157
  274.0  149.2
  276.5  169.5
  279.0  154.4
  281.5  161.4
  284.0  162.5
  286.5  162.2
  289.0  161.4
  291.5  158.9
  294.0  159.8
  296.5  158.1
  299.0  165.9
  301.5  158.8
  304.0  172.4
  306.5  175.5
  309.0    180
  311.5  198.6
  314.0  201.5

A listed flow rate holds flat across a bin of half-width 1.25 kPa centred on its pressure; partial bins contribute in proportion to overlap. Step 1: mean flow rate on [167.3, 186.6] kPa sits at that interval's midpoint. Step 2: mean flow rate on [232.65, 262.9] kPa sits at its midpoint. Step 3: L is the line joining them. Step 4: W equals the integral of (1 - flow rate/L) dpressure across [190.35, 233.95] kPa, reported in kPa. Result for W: 1.1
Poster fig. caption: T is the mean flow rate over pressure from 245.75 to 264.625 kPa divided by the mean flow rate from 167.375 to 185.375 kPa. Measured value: 1.2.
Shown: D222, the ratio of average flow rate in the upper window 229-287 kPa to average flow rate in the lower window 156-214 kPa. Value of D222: 1.21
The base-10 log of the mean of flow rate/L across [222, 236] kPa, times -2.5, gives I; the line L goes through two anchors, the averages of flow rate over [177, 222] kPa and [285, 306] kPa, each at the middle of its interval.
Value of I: -0.07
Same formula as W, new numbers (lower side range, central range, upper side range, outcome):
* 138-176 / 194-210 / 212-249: 3.70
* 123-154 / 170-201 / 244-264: 7.19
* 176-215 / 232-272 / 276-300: -2.00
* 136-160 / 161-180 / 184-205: 2.82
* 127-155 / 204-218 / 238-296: 0.85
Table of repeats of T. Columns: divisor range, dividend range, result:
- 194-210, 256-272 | 1.36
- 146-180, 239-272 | 1.14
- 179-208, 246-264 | 1.23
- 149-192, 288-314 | 1.22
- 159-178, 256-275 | 1.29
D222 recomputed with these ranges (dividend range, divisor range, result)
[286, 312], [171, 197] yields 1.28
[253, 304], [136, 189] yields 1.10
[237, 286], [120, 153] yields 0.94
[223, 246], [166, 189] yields 1.19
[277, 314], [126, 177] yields 1.12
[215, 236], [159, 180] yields 1.26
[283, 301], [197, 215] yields 1.22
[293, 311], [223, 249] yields 1.09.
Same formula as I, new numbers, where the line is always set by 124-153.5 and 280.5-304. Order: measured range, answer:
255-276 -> 0.028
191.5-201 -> 0.500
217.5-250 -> 0.052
